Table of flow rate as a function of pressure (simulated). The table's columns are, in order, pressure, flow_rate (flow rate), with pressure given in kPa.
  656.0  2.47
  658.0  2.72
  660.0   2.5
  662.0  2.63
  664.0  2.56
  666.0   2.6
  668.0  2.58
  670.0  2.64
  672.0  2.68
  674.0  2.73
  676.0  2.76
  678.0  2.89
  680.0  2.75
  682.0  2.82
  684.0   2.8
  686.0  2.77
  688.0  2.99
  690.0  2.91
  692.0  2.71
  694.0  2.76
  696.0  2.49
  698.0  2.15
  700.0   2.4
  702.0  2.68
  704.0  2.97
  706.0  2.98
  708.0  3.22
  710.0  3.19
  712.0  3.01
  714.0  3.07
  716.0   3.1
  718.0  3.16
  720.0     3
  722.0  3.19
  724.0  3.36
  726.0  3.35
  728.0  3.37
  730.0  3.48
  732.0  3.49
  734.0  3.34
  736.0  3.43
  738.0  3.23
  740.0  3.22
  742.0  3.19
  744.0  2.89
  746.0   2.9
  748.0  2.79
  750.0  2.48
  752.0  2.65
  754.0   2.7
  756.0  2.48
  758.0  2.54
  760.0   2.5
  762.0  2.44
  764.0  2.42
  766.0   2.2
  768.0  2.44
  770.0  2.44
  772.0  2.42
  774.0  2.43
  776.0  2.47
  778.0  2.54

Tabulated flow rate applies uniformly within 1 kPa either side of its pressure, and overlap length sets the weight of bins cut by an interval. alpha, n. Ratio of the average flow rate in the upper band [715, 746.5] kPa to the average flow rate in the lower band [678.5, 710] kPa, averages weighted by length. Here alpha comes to 1.17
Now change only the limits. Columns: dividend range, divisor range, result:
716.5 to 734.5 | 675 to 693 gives 1.17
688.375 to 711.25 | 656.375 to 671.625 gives 1.07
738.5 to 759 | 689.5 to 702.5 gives 1.09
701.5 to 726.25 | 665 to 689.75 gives 1.12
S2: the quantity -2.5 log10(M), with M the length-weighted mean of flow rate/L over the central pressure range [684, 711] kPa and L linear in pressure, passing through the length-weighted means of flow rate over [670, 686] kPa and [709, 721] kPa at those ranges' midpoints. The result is 0.057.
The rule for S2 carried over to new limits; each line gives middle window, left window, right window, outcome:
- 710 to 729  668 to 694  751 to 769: -0.20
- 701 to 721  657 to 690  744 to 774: -0.15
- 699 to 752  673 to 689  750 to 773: -0.18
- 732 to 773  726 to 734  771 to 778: 0.07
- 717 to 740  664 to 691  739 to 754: -0.17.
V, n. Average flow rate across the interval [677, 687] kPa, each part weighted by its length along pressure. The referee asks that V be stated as 2.81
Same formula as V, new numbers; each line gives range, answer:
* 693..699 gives 2.47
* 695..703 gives 2.43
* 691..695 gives 2.73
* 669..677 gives 2.7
